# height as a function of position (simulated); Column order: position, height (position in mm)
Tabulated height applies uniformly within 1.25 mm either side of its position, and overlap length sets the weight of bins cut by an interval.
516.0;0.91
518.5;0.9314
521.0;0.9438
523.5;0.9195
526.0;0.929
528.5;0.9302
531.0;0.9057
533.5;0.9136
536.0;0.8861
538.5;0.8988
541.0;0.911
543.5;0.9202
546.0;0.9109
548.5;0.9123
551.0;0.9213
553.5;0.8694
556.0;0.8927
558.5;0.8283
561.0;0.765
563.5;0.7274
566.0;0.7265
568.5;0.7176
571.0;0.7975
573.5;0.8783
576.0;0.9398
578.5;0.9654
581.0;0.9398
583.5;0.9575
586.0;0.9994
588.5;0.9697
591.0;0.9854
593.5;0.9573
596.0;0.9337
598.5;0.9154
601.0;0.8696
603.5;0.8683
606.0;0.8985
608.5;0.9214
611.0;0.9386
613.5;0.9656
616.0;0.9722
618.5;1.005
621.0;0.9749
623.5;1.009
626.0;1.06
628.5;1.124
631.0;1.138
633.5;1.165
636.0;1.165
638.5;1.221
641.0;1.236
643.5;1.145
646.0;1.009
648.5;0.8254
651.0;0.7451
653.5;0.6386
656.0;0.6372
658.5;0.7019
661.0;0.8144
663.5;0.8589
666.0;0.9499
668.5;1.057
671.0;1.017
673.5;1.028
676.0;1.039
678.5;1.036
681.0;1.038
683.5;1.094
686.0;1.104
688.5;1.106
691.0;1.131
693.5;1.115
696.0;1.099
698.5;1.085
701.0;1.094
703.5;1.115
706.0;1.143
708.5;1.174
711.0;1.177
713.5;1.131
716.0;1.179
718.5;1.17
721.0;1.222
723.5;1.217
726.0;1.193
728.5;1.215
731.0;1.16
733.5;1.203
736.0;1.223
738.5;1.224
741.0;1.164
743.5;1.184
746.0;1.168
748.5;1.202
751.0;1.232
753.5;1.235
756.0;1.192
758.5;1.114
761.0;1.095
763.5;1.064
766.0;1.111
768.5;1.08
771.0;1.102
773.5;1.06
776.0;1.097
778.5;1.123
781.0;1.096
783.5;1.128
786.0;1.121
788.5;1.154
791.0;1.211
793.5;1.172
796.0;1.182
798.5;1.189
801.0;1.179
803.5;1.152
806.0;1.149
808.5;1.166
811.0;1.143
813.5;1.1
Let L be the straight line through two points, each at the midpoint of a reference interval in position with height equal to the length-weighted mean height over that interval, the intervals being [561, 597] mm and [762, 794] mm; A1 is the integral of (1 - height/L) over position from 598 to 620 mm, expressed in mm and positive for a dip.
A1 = -0.2 mm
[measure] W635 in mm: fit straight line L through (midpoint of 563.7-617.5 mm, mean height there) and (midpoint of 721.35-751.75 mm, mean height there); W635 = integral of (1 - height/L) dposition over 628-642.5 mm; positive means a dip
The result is -2.6 mm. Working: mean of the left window 0.907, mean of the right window 1.2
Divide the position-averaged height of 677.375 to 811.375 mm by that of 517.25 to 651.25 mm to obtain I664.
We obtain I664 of 1.2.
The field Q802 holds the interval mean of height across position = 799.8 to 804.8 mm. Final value 1.17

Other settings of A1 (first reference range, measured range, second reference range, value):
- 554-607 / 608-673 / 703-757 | 1.8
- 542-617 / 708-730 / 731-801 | -2.0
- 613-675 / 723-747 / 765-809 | -2.6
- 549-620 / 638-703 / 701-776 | 3.4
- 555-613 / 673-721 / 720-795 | -2.2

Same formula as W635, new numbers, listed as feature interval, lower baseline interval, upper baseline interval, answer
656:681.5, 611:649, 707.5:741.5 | 4.18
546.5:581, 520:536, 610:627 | 3.67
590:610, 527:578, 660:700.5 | 0.23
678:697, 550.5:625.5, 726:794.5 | -0.79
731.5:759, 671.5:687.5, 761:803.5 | -2.33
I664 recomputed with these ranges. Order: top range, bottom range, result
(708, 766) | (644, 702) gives 1.22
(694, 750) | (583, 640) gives 1.17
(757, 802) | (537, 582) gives 1.31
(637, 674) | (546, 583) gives 1.08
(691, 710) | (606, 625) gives 1.16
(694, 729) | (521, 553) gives 1.27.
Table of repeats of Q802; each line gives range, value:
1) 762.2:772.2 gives 1.09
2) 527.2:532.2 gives 0.918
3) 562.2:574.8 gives 0.77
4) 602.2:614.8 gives 0.918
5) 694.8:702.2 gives 1.09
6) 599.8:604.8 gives 0.869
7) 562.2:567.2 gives 0.727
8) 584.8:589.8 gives 0.984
